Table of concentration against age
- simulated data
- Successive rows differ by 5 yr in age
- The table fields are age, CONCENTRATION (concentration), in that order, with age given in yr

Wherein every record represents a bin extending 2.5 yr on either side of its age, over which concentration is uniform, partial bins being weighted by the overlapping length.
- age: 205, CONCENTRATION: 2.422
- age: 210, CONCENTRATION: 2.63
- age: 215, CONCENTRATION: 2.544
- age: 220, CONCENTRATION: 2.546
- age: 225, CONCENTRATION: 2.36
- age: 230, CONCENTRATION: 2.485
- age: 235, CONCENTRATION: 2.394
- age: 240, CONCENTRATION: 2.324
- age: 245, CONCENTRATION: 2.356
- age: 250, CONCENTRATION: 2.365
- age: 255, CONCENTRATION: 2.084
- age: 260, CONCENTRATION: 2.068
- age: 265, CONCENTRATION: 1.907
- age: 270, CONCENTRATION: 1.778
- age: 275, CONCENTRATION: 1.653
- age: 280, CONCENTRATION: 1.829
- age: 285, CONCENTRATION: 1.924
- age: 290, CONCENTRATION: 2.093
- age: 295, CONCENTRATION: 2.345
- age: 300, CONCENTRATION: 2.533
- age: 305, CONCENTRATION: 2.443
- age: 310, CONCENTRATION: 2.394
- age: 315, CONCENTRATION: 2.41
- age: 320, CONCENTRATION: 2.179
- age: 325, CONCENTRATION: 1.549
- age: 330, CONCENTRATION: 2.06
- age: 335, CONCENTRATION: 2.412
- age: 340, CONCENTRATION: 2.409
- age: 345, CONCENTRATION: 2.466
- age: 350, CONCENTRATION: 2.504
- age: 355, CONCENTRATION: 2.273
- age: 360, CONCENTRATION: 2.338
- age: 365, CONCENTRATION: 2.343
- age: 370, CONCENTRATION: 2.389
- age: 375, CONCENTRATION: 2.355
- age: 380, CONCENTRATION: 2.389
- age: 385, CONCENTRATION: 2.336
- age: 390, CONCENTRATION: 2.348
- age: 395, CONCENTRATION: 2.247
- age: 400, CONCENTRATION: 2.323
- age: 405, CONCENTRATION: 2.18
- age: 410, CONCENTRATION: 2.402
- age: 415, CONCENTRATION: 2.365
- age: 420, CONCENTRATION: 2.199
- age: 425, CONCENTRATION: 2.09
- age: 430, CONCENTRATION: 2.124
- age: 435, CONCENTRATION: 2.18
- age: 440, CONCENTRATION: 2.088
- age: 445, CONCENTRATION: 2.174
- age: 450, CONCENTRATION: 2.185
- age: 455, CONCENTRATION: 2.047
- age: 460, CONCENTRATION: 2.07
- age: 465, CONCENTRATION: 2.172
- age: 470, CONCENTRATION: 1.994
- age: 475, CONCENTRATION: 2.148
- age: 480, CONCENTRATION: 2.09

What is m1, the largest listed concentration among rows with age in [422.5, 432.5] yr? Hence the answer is 2.124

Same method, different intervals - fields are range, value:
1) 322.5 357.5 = 2.504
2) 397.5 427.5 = 2.402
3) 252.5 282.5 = 2.084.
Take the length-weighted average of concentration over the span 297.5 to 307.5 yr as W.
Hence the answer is 2.49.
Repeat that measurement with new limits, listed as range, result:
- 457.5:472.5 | 2.08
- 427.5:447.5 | 2.14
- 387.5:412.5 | 2.3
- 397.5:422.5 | 2.29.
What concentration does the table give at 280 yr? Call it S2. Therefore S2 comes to 1.829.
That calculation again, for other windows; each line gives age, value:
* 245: 2.356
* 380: 2.389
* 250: 2.365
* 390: 2.348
